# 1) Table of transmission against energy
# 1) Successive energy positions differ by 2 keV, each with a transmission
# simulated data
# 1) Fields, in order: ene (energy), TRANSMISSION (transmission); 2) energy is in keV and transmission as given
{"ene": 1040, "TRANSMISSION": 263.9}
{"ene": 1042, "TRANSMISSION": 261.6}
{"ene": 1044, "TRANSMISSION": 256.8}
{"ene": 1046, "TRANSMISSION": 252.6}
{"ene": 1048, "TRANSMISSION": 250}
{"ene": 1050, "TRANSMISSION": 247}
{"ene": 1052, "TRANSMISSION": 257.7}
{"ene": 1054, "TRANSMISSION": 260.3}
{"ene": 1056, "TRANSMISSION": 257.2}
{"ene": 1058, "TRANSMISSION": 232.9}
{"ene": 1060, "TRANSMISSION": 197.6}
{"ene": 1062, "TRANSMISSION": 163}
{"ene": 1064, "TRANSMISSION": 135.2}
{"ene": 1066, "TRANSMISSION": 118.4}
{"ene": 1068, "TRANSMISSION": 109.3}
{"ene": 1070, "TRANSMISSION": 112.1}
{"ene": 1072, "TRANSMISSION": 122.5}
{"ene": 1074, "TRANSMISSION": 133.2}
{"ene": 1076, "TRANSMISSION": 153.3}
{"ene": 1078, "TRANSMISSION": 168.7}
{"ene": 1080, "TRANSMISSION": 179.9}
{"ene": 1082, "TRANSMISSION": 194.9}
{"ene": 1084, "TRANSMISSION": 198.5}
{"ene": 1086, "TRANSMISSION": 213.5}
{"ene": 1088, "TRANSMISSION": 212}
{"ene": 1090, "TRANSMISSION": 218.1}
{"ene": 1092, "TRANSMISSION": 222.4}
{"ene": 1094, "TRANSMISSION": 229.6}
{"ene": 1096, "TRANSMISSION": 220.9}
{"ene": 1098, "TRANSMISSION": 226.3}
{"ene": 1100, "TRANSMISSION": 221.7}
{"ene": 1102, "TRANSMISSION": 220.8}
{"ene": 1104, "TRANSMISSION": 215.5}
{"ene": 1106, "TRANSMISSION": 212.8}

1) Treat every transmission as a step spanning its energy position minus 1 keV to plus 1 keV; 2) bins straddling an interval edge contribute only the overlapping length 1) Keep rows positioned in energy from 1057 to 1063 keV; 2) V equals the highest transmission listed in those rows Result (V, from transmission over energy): 232.9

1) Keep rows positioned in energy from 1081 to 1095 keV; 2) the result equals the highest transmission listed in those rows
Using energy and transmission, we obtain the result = 229.6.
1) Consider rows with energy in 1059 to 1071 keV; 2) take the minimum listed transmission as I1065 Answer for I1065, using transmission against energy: 109.3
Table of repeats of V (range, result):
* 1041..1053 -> 261.6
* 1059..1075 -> 197.6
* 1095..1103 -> 226.3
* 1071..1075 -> 133.2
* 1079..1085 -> 198.5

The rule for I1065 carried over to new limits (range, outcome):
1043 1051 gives 247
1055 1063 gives 163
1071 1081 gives 122.5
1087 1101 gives 212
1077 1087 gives 168.7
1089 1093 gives 218.1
